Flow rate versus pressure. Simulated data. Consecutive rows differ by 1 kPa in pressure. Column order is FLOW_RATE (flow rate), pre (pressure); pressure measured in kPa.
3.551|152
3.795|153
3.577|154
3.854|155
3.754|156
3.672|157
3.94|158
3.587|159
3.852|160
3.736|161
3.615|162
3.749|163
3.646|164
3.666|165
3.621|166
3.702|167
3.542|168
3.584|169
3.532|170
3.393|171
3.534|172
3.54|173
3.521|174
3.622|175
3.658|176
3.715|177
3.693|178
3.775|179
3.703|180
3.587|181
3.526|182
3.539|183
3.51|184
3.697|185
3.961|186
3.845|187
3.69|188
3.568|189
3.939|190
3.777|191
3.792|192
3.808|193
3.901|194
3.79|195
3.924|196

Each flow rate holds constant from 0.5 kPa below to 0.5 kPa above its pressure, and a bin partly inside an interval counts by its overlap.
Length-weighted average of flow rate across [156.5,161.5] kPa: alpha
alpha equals 3.76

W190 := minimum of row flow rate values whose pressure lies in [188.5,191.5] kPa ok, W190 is 3.568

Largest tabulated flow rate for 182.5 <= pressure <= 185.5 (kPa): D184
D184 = 3.697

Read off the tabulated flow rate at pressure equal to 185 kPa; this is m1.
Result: 3.697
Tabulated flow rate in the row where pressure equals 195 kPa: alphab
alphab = 3.79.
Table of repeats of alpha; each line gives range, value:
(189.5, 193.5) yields 3.83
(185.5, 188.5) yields 3.83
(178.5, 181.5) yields 3.69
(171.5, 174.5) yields 3.53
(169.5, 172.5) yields 3.49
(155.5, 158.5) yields 3.79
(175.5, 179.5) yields 3.71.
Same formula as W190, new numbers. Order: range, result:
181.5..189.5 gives 3.51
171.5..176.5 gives 3.521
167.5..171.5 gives 3.393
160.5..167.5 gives 3.615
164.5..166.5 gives 3.621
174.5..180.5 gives 3.622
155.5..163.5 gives 3.587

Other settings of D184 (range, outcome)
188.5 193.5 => 3.939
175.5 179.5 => 3.775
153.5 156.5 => 3.854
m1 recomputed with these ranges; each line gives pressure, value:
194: 3.901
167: 3.702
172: 3.534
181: 3.587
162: 3.615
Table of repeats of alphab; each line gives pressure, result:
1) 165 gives 3.666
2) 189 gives 3.568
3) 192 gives 3.792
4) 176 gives 3.658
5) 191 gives 3.777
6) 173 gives 3.54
